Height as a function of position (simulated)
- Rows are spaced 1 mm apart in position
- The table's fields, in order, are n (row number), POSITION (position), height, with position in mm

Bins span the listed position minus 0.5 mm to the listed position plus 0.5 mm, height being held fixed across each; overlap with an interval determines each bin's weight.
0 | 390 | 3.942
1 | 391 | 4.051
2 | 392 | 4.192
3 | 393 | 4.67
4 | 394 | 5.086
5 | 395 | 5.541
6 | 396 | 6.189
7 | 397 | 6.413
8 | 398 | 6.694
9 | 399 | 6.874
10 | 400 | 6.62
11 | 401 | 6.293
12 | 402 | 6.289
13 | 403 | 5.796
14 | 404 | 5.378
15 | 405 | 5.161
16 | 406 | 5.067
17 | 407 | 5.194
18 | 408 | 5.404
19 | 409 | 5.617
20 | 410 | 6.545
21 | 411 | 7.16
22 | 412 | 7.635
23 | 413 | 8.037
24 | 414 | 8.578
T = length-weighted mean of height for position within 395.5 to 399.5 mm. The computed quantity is 6.54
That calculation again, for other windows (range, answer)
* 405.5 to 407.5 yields 5.13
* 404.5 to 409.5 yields 5.29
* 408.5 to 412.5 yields 6.74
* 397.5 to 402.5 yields 6.55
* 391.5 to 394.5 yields 4.65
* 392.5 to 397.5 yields 5.58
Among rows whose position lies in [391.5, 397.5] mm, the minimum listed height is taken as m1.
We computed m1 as 4.192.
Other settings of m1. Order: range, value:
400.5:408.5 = 5.067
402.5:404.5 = 5.378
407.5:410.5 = 5.404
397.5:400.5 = 6.62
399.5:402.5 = 6.289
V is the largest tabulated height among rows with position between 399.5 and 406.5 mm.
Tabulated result 6.62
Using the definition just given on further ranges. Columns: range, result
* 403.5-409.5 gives 5.617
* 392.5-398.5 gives 6.694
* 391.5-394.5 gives 5.086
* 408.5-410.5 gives 6.545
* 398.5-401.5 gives 6.874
